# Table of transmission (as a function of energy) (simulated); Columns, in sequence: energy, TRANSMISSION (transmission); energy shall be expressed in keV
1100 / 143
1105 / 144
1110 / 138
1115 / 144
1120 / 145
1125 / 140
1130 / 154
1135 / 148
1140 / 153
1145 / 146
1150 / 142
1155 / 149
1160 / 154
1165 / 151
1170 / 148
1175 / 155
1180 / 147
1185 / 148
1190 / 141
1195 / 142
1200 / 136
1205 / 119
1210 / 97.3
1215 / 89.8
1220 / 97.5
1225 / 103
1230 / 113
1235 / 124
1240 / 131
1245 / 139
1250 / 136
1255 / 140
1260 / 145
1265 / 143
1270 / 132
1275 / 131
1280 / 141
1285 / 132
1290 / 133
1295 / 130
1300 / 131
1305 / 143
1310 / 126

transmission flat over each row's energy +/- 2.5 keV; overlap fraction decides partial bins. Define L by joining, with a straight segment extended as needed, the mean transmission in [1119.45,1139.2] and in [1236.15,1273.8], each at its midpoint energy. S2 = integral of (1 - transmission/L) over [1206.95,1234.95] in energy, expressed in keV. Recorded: 7.48 keV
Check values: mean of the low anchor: 147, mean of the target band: 103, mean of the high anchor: 137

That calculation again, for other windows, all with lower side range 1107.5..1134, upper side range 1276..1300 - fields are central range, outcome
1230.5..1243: 1.0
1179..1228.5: 6.4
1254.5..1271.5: -0.7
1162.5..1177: -1.0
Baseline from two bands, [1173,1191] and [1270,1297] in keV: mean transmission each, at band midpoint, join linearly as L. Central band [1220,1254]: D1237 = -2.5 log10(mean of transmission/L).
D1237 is 0.140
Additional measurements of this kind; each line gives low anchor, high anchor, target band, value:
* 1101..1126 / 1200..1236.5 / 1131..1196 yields -0.180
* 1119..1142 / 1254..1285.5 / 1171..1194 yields -0.023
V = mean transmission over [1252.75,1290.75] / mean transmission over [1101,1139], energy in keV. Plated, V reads 0.95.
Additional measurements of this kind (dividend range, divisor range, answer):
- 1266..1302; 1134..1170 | 0.89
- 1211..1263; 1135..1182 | 0.81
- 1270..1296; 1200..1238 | 1.23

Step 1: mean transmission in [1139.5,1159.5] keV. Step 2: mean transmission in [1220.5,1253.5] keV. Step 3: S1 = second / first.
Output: 0.83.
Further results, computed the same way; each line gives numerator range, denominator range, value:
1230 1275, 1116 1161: 0.91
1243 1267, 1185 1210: 1.06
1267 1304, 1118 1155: 0.91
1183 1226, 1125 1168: 0.80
